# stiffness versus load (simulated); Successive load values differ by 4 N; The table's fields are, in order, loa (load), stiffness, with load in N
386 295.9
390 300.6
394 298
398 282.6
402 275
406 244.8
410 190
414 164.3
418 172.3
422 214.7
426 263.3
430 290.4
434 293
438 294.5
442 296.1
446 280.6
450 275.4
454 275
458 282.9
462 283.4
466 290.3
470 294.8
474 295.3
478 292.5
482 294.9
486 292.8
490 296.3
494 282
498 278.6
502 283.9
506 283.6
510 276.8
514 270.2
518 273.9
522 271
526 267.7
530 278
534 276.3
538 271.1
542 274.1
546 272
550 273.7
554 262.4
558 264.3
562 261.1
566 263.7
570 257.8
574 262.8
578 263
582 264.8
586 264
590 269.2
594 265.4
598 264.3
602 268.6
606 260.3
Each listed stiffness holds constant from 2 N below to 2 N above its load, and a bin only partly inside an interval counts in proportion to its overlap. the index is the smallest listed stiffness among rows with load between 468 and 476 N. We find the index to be 294.8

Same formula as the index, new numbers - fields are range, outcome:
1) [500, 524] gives 270.2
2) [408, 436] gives 164.3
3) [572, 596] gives 262.8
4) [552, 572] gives 257.8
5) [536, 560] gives 262.4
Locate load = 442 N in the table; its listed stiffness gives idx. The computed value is 296.1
